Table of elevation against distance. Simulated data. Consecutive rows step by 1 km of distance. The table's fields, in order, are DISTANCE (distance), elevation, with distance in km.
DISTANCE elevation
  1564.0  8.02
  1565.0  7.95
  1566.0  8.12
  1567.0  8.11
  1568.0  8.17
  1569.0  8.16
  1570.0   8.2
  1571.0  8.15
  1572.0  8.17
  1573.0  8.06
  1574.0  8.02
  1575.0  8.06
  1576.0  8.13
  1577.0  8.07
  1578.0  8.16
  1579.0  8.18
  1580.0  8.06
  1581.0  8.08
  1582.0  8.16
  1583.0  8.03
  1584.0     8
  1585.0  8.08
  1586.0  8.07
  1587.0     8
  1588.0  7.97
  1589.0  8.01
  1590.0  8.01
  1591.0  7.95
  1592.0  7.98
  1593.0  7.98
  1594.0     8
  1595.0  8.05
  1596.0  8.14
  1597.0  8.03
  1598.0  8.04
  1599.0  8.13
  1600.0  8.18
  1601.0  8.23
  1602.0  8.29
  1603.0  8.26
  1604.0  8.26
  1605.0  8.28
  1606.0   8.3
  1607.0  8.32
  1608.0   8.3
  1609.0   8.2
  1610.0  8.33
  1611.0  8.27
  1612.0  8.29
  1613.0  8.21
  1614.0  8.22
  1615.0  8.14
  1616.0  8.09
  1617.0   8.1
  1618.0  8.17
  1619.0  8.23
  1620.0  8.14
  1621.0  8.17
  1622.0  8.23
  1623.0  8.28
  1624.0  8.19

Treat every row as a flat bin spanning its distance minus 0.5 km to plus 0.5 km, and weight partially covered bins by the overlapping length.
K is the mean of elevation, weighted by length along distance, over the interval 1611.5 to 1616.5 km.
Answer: 8.19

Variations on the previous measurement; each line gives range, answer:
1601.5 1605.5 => 8.27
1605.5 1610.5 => 8.29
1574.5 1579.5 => 8.12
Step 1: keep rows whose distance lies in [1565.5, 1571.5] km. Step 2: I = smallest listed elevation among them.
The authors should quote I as 8.11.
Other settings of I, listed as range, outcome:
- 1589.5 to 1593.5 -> 7.95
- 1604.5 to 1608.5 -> 8.28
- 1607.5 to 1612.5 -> 8.2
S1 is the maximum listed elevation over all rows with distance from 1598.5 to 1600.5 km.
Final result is 8.18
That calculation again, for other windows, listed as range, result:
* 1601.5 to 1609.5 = 8.32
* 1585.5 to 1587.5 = 8.07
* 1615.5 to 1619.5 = 8.23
